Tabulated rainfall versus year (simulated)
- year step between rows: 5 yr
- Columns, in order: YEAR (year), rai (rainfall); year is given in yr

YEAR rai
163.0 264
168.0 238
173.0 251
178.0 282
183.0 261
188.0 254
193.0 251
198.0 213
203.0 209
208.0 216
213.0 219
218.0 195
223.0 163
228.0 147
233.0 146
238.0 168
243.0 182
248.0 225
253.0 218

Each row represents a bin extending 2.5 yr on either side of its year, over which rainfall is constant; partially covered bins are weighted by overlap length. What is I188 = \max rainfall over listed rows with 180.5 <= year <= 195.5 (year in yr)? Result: 261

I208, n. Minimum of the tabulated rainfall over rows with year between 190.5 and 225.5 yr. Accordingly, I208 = 163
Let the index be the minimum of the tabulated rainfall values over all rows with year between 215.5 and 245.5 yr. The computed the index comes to 146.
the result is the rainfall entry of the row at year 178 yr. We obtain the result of 282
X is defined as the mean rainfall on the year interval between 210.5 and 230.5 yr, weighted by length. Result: 181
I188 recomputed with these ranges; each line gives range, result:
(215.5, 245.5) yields 195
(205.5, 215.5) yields 219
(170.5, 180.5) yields 282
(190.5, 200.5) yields 251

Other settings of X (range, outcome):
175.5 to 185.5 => 272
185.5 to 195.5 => 252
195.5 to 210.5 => 213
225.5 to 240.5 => 154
